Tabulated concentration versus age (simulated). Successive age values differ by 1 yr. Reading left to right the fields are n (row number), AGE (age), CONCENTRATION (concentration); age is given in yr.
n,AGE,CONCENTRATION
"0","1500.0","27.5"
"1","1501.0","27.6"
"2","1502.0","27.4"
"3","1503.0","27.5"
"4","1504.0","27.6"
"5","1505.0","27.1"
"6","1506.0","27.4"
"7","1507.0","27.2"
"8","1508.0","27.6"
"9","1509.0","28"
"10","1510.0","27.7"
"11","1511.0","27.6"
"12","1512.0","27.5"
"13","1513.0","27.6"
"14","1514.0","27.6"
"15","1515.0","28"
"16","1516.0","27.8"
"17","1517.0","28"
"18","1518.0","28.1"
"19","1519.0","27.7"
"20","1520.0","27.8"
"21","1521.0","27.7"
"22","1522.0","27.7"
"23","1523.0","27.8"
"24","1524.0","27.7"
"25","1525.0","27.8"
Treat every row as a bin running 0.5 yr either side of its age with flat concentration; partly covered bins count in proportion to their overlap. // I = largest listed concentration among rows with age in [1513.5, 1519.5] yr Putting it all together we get 28.1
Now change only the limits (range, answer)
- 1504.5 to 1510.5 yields 28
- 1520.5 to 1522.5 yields 27.7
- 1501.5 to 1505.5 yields 27.6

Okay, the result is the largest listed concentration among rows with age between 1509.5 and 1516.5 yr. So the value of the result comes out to 28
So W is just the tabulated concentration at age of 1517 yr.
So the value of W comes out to 28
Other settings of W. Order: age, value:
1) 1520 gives 27.8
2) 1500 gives 27.5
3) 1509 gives 28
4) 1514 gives 27.6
